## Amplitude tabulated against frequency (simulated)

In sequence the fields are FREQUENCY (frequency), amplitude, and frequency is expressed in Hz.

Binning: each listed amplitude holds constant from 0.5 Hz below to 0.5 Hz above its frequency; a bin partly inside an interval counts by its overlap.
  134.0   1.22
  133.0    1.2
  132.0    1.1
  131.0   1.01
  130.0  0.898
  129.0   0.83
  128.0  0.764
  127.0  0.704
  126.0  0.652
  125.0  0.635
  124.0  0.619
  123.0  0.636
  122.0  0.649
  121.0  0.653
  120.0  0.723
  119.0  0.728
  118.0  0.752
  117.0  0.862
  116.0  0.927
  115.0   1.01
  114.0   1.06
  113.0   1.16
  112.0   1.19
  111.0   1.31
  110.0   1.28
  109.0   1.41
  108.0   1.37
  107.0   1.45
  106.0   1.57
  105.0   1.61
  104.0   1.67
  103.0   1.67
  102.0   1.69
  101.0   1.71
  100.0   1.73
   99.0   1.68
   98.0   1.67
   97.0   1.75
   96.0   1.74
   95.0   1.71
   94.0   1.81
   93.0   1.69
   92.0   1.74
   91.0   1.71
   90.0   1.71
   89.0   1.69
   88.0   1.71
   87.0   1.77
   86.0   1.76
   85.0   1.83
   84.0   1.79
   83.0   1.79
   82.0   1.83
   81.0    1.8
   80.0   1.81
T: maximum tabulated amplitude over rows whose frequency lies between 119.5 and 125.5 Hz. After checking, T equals 0.723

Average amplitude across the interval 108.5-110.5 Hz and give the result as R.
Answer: 1.34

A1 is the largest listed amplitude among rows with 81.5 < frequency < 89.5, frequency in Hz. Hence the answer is 1.83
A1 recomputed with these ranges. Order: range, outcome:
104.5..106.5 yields 1.61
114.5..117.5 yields 1.01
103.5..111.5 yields 1.67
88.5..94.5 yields 1.81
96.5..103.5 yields 1.75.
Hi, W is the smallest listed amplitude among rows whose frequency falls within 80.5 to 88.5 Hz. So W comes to 1.71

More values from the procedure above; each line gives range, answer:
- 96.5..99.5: 1.67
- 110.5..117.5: 0.862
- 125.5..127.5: 0.652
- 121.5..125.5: 0.619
